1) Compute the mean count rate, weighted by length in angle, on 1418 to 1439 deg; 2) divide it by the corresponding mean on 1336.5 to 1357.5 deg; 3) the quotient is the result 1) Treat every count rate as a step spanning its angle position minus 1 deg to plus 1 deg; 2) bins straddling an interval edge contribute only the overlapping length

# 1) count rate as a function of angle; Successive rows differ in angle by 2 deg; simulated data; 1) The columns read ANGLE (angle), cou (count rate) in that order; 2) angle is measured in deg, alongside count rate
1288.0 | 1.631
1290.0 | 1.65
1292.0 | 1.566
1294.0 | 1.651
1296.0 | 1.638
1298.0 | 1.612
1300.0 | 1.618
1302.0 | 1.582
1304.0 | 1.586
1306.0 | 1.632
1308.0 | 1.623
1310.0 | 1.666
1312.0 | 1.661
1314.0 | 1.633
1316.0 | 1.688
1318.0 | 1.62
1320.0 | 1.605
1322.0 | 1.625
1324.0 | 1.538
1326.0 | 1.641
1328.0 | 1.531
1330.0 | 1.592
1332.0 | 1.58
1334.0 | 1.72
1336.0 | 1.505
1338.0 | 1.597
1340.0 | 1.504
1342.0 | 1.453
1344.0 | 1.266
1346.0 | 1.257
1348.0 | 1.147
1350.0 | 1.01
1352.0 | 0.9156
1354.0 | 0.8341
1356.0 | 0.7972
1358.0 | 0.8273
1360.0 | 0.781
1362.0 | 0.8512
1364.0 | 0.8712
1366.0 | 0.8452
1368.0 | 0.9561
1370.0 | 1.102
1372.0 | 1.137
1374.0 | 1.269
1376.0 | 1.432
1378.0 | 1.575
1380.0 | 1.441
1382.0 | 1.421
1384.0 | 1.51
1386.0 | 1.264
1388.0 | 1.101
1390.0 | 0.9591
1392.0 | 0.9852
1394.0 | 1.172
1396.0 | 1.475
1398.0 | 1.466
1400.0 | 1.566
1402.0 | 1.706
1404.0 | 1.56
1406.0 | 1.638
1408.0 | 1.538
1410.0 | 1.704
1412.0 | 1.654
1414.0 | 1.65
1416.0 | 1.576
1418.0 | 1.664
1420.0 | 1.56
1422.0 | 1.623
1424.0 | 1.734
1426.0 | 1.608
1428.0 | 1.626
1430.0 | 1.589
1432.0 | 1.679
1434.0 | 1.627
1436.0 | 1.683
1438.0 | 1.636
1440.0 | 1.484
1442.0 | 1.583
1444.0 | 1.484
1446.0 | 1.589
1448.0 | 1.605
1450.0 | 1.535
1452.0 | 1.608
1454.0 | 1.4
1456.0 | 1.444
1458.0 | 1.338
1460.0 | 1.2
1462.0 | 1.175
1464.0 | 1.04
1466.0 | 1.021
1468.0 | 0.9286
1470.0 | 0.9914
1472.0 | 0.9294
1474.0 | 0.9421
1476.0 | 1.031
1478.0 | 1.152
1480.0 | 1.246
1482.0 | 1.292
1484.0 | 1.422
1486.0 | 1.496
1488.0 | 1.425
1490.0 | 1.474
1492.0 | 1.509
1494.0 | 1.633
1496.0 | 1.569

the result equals 1.39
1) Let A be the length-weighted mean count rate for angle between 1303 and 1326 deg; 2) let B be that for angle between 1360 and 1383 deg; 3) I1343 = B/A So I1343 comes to 0.7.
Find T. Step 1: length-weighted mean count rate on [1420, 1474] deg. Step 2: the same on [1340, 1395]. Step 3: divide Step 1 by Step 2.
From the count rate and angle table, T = 1.26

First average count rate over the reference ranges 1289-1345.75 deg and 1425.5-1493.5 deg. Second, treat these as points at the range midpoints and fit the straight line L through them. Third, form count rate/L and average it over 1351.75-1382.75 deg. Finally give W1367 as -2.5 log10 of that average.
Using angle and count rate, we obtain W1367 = 0.378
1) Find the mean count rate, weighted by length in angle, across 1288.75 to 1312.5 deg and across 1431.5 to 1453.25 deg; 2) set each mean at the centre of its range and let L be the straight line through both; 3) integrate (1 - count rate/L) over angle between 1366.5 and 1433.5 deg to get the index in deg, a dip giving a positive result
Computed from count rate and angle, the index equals 6.2 deg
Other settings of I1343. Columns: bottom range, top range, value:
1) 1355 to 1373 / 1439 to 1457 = 1.68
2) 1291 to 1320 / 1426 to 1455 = 0.97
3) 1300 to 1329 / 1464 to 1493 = 0.74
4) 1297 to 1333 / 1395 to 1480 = 0.90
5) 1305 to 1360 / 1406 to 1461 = 1.11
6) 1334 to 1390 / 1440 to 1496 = 1.12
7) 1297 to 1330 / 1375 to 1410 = 0.87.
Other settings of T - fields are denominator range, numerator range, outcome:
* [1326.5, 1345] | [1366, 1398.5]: 0.82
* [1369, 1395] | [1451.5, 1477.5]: 0.91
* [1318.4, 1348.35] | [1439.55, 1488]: 0.85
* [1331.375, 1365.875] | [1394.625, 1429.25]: 1.38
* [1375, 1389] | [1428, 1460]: 1.11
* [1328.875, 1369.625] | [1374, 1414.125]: 1.23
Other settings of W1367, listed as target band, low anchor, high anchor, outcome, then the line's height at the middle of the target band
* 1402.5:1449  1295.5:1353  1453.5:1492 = -0.23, 1.31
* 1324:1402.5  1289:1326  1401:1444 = 0.28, 1.62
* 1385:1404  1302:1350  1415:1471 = 0.14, 1.5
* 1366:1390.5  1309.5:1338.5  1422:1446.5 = 0.27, 1.61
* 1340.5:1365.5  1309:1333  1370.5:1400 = 0.41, 1.46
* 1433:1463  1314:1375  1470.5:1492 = -0.19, 1.25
